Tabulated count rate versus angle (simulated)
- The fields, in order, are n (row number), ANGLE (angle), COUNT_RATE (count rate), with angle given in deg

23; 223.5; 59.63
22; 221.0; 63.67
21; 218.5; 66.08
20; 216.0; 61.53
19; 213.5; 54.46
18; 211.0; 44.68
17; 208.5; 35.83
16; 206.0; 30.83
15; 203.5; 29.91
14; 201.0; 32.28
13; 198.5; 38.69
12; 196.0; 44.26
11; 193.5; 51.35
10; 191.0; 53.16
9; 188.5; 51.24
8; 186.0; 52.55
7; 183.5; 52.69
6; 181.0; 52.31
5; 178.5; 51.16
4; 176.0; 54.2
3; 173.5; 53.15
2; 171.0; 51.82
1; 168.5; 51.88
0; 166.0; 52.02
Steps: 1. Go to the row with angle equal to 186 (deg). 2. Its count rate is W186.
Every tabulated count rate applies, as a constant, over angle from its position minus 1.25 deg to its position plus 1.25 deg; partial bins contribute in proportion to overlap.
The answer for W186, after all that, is 52.55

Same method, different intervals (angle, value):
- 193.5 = 51.35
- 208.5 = 35.83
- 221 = 63.67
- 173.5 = 53.15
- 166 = 52.02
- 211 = 44.68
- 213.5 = 54.46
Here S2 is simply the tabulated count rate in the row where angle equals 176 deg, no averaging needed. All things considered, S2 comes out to 54.2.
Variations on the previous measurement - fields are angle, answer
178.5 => 51.16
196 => 44.26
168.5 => 51.88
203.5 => 29.91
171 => 51.82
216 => 61.53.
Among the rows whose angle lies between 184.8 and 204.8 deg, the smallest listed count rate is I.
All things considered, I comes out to 29.91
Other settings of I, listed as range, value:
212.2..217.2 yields 54.46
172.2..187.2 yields 51.16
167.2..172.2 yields 51.82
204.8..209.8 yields 30.83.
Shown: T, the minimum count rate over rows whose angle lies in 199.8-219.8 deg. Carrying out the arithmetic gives 29.91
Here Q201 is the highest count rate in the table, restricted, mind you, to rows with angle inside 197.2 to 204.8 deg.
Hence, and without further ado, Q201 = 38.69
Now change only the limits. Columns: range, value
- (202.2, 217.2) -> 61.53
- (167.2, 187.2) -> 54.2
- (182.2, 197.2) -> 53.16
